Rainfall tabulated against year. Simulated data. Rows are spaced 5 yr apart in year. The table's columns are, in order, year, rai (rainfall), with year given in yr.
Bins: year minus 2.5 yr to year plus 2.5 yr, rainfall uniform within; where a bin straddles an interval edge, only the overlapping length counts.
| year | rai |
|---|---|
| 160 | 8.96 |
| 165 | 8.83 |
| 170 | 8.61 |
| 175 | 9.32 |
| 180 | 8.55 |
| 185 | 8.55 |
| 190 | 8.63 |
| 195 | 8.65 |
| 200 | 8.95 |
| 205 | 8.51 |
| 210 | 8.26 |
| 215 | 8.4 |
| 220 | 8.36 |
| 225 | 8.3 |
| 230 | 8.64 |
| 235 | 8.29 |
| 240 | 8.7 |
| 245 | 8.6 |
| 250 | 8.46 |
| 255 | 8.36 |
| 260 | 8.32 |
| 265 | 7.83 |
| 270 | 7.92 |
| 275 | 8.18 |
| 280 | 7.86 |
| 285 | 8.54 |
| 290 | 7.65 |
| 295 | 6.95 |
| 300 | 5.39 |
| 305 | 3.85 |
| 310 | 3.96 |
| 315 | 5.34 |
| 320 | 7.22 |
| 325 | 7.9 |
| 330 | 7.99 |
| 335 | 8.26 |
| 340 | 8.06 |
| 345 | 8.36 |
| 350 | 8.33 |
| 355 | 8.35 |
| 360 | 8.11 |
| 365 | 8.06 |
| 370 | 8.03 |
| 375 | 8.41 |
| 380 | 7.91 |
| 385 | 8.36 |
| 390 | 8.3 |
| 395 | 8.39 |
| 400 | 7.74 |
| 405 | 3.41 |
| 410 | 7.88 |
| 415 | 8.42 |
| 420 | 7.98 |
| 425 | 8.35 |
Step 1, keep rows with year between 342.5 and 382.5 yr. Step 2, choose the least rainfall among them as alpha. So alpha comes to 7.91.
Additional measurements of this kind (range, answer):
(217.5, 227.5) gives 8.3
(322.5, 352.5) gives 7.9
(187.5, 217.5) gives 8.26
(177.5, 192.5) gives 8.55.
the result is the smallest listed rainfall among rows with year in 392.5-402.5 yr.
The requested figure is 7.74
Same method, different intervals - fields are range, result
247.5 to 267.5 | 7.83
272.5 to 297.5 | 6.95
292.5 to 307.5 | 3.85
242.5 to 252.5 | 8.46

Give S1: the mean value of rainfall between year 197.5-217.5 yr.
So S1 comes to 8.53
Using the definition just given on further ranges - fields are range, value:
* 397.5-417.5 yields 6.86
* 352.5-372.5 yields 8.14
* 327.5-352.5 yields 8.2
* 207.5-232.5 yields 8.39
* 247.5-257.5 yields 8.41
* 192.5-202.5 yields 8.8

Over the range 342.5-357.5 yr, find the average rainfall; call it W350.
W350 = 8.35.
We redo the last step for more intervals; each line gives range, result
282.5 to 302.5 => 7.13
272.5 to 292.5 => 8.06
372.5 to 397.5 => 8.27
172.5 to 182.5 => 8.93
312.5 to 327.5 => 6.82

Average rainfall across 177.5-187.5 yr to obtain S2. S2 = 8.55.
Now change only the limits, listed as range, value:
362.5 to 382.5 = 8.1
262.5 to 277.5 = 7.98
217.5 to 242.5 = 8.46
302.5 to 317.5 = 4.38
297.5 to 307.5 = 4.62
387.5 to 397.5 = 8.35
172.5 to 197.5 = 8.74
